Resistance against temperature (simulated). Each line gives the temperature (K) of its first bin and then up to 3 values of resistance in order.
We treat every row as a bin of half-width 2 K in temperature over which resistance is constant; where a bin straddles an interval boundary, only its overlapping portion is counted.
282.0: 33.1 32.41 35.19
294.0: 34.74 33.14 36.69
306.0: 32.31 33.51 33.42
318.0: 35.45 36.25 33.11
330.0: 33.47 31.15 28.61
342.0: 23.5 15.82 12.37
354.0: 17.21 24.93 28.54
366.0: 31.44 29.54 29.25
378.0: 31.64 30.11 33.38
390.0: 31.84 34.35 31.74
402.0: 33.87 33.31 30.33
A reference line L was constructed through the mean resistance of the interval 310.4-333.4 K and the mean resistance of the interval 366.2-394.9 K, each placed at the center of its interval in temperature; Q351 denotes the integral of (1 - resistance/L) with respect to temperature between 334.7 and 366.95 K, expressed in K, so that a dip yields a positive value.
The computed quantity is 9.7 K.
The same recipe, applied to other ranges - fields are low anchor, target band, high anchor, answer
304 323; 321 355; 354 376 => 6.18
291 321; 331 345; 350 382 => 1.39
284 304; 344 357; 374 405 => 6.76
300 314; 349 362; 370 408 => 5.00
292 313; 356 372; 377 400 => 2.01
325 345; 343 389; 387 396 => 8.15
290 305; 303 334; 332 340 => -1.73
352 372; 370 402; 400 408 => -1.36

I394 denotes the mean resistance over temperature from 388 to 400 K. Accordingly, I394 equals 32.6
